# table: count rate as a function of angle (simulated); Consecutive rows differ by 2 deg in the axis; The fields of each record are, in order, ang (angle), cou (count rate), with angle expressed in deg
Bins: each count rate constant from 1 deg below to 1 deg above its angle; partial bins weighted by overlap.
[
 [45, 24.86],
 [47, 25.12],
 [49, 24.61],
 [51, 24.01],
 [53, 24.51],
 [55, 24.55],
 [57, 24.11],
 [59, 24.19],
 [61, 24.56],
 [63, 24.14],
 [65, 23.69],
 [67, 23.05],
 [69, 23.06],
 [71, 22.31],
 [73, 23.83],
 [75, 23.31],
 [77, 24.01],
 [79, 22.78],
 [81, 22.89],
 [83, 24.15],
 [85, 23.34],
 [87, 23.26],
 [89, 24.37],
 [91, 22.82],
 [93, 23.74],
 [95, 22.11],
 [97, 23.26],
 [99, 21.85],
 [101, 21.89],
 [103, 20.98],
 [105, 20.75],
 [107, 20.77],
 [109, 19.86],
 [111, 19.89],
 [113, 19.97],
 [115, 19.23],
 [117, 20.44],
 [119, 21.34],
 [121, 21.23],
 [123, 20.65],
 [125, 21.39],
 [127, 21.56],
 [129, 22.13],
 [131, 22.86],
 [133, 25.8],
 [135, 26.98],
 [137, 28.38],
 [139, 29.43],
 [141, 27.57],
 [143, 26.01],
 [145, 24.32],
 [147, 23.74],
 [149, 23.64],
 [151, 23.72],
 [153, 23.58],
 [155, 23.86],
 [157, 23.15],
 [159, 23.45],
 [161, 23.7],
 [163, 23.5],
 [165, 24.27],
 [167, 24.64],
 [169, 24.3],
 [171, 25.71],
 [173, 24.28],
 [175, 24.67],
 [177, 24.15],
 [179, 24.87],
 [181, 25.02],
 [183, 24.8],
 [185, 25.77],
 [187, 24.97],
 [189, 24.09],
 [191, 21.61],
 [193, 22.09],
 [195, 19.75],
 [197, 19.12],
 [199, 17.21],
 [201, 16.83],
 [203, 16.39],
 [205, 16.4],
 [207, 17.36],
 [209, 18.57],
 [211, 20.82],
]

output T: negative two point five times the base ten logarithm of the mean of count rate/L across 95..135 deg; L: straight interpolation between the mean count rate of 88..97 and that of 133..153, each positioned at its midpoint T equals 0.14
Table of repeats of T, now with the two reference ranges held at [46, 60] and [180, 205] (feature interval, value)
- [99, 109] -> 0.110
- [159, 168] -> -0.096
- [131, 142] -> -0.204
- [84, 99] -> 0.018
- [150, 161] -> -0.069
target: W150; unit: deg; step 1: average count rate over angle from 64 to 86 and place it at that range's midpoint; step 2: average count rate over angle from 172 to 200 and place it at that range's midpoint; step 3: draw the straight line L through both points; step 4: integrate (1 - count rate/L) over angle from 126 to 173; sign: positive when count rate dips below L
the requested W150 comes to -3.0 deg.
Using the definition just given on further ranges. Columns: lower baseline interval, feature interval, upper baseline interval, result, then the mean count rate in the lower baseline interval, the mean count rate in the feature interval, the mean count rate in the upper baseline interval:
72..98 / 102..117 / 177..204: 1.82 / 23.4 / 20.2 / 21.8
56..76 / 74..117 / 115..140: 2.53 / 23.6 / 22.1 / 23.3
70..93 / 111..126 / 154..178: 2.00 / 23.4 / 20.6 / 24.1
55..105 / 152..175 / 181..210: -3.04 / 23.2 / 24.1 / 20.5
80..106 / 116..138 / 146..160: 0.23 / 22.7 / 23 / 23.6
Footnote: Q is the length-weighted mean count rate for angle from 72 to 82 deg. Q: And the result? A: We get 23.4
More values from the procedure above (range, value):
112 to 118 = 19.9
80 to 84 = 23.5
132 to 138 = 27.1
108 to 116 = 19.7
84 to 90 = 23.7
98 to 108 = 21.2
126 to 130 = 21.8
